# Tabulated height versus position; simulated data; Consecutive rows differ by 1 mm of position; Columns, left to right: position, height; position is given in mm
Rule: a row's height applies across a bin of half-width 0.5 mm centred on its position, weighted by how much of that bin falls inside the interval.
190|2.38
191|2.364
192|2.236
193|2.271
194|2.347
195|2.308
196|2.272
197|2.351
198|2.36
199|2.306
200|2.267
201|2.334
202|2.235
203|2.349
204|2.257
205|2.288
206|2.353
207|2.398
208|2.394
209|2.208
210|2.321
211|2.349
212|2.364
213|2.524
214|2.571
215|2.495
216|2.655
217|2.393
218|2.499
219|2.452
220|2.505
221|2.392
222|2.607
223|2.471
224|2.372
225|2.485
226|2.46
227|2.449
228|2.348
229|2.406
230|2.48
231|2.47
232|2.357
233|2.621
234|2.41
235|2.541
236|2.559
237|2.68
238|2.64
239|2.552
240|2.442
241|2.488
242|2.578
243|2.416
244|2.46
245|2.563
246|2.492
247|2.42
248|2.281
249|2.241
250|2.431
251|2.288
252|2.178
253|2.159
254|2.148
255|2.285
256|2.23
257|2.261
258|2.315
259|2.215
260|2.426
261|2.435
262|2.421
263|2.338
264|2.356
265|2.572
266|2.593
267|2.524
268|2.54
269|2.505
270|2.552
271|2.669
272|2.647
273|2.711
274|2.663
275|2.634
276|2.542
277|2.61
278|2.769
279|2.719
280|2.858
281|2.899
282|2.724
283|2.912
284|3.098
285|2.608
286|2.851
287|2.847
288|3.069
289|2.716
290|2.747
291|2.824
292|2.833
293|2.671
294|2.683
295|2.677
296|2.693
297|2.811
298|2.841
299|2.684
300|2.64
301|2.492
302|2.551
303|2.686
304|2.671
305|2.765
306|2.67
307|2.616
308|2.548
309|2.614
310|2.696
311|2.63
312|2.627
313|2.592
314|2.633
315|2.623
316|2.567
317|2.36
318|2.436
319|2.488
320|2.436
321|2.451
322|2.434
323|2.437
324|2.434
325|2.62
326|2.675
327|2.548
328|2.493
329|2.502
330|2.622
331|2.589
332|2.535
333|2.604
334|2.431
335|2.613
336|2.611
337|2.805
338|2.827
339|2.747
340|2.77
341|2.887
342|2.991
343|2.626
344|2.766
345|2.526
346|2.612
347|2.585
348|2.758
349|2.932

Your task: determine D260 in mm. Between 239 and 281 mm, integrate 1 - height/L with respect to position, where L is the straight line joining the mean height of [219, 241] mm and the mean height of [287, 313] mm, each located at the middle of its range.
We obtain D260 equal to 1.79 mm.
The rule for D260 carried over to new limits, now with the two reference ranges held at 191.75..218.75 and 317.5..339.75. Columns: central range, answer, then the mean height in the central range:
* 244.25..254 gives 0.4 mm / 2.33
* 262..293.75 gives -2.7 mm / 2.69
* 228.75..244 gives -0.6 mm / 2.51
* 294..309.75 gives -0.9 mm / 2.67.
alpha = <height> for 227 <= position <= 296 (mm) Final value 2.55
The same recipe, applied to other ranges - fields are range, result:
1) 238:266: 2.38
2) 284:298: 2.79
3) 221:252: 2.46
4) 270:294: 2.76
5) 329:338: 2.61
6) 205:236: 2.44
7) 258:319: 2.64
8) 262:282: 2.61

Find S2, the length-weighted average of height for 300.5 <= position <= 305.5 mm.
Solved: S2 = 2.63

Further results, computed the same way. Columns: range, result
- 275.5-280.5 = 2.7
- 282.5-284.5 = 3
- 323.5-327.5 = 2.57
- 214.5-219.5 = 2.5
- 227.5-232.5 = 2.41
